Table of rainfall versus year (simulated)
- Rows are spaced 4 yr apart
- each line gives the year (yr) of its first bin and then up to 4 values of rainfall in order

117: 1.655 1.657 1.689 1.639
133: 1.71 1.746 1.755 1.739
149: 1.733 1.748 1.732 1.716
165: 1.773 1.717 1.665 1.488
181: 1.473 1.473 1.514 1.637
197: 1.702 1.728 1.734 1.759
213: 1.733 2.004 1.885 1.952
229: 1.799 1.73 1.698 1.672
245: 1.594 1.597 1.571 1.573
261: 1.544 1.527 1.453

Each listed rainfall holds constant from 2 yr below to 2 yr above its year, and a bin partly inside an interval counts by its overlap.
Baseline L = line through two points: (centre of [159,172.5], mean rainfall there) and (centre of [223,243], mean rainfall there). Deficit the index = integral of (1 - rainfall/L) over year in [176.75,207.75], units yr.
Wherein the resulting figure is 2.5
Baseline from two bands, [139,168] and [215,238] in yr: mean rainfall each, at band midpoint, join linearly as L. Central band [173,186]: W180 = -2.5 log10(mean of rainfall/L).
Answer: 0.18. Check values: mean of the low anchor 1.74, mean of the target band 1.51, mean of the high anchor 1.85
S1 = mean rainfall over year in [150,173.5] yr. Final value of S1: 1.73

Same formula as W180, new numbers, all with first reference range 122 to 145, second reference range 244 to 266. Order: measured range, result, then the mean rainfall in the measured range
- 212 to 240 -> -0.14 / 1.83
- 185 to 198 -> 0.04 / 1.59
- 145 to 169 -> -0.04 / 1.74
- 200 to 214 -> -0.07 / 1.74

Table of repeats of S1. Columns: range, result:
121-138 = 1.69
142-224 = 1.7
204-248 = 1.78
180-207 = 1.61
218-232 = 1.88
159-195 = 1.61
